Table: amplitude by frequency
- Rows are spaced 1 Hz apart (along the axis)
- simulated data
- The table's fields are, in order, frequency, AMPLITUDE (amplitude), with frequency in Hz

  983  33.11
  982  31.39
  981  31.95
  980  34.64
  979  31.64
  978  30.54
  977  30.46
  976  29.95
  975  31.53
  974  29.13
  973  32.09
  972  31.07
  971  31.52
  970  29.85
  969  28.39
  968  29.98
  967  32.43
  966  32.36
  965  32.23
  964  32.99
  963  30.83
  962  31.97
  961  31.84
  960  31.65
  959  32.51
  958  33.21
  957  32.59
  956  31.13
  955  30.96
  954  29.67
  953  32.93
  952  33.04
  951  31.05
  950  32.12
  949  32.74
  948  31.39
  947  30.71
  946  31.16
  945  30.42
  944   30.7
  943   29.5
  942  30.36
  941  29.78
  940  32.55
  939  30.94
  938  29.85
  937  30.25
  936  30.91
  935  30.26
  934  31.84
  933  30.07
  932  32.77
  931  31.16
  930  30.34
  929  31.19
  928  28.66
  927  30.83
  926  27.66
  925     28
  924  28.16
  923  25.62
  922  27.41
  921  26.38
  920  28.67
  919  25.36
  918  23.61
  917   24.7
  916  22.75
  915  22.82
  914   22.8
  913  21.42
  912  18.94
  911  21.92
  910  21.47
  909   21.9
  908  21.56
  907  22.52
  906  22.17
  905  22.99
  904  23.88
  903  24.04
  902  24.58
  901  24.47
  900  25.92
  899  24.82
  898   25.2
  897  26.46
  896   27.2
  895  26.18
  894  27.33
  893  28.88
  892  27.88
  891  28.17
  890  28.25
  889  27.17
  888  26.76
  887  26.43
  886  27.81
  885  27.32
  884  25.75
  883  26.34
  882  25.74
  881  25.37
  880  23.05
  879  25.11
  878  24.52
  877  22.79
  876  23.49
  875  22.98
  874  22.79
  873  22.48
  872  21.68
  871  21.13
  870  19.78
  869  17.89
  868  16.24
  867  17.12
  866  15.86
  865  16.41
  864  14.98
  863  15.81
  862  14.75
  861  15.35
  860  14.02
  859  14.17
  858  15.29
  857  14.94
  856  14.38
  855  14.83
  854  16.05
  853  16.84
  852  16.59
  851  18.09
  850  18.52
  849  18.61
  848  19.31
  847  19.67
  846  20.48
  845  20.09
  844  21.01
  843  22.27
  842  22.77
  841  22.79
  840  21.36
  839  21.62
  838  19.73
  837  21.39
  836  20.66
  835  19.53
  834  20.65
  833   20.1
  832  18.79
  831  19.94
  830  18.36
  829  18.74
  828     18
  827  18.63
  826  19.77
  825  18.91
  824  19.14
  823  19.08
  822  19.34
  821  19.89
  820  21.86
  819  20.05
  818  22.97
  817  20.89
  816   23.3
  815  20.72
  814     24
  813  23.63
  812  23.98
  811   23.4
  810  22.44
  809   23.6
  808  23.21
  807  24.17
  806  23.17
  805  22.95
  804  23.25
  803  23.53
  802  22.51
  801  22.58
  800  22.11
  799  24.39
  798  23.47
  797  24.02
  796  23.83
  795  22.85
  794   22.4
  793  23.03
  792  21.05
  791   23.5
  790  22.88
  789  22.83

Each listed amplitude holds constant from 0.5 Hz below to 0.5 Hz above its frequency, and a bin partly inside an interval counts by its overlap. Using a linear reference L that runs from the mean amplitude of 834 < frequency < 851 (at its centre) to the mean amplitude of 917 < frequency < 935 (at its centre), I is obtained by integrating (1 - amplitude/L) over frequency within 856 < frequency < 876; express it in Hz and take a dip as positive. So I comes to 4.60 Hz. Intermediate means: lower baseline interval 20.5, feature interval 17.6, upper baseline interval 28.6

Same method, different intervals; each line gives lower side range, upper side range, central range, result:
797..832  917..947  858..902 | 5.61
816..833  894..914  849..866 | 4.44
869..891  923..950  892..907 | 0.70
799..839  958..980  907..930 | 2.34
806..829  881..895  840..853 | 2.06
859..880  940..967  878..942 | -3.87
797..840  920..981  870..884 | 1.10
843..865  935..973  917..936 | -0.93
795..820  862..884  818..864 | 6.84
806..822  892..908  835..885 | 8.70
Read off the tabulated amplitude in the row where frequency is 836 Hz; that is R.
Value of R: 20.66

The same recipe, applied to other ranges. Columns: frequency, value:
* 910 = 21.47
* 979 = 31.64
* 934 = 31.84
